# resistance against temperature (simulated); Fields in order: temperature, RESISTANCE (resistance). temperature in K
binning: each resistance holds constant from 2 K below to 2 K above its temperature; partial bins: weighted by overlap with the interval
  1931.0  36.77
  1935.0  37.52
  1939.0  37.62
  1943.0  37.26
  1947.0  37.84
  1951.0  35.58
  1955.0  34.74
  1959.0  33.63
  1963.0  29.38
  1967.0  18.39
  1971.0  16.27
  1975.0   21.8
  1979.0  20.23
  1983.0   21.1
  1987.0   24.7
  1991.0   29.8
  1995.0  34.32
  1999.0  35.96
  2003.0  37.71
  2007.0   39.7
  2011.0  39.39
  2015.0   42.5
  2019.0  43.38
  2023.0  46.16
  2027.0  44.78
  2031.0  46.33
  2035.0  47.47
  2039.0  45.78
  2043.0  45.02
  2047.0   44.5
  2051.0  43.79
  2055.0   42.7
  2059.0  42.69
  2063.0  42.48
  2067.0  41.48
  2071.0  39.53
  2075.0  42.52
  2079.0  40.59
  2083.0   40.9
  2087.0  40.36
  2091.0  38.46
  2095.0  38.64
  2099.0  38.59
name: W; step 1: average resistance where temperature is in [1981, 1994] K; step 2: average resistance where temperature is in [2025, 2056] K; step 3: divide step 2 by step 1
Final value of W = 1.7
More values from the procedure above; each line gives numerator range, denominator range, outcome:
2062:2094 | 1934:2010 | 1.32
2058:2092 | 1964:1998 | 1.72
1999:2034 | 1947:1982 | 1.58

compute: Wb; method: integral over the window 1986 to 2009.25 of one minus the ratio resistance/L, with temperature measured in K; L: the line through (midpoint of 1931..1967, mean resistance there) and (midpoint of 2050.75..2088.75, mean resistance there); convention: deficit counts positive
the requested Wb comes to 2.1 K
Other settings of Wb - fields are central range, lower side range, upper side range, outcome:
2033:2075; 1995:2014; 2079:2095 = -4.73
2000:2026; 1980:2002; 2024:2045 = -2.62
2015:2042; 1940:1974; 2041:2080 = -4.59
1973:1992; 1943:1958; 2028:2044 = 7.95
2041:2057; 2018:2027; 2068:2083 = -0.40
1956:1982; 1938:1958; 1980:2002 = 7.41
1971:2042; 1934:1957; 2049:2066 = 7.45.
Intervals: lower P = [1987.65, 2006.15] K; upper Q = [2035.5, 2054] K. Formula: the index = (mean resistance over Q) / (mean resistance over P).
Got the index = 1.32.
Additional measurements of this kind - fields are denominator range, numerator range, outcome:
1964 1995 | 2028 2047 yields 2.01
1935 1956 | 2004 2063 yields 1.19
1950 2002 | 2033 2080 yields 1.58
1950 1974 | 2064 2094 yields 1.48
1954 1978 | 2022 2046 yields 1.83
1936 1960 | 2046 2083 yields 1.16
